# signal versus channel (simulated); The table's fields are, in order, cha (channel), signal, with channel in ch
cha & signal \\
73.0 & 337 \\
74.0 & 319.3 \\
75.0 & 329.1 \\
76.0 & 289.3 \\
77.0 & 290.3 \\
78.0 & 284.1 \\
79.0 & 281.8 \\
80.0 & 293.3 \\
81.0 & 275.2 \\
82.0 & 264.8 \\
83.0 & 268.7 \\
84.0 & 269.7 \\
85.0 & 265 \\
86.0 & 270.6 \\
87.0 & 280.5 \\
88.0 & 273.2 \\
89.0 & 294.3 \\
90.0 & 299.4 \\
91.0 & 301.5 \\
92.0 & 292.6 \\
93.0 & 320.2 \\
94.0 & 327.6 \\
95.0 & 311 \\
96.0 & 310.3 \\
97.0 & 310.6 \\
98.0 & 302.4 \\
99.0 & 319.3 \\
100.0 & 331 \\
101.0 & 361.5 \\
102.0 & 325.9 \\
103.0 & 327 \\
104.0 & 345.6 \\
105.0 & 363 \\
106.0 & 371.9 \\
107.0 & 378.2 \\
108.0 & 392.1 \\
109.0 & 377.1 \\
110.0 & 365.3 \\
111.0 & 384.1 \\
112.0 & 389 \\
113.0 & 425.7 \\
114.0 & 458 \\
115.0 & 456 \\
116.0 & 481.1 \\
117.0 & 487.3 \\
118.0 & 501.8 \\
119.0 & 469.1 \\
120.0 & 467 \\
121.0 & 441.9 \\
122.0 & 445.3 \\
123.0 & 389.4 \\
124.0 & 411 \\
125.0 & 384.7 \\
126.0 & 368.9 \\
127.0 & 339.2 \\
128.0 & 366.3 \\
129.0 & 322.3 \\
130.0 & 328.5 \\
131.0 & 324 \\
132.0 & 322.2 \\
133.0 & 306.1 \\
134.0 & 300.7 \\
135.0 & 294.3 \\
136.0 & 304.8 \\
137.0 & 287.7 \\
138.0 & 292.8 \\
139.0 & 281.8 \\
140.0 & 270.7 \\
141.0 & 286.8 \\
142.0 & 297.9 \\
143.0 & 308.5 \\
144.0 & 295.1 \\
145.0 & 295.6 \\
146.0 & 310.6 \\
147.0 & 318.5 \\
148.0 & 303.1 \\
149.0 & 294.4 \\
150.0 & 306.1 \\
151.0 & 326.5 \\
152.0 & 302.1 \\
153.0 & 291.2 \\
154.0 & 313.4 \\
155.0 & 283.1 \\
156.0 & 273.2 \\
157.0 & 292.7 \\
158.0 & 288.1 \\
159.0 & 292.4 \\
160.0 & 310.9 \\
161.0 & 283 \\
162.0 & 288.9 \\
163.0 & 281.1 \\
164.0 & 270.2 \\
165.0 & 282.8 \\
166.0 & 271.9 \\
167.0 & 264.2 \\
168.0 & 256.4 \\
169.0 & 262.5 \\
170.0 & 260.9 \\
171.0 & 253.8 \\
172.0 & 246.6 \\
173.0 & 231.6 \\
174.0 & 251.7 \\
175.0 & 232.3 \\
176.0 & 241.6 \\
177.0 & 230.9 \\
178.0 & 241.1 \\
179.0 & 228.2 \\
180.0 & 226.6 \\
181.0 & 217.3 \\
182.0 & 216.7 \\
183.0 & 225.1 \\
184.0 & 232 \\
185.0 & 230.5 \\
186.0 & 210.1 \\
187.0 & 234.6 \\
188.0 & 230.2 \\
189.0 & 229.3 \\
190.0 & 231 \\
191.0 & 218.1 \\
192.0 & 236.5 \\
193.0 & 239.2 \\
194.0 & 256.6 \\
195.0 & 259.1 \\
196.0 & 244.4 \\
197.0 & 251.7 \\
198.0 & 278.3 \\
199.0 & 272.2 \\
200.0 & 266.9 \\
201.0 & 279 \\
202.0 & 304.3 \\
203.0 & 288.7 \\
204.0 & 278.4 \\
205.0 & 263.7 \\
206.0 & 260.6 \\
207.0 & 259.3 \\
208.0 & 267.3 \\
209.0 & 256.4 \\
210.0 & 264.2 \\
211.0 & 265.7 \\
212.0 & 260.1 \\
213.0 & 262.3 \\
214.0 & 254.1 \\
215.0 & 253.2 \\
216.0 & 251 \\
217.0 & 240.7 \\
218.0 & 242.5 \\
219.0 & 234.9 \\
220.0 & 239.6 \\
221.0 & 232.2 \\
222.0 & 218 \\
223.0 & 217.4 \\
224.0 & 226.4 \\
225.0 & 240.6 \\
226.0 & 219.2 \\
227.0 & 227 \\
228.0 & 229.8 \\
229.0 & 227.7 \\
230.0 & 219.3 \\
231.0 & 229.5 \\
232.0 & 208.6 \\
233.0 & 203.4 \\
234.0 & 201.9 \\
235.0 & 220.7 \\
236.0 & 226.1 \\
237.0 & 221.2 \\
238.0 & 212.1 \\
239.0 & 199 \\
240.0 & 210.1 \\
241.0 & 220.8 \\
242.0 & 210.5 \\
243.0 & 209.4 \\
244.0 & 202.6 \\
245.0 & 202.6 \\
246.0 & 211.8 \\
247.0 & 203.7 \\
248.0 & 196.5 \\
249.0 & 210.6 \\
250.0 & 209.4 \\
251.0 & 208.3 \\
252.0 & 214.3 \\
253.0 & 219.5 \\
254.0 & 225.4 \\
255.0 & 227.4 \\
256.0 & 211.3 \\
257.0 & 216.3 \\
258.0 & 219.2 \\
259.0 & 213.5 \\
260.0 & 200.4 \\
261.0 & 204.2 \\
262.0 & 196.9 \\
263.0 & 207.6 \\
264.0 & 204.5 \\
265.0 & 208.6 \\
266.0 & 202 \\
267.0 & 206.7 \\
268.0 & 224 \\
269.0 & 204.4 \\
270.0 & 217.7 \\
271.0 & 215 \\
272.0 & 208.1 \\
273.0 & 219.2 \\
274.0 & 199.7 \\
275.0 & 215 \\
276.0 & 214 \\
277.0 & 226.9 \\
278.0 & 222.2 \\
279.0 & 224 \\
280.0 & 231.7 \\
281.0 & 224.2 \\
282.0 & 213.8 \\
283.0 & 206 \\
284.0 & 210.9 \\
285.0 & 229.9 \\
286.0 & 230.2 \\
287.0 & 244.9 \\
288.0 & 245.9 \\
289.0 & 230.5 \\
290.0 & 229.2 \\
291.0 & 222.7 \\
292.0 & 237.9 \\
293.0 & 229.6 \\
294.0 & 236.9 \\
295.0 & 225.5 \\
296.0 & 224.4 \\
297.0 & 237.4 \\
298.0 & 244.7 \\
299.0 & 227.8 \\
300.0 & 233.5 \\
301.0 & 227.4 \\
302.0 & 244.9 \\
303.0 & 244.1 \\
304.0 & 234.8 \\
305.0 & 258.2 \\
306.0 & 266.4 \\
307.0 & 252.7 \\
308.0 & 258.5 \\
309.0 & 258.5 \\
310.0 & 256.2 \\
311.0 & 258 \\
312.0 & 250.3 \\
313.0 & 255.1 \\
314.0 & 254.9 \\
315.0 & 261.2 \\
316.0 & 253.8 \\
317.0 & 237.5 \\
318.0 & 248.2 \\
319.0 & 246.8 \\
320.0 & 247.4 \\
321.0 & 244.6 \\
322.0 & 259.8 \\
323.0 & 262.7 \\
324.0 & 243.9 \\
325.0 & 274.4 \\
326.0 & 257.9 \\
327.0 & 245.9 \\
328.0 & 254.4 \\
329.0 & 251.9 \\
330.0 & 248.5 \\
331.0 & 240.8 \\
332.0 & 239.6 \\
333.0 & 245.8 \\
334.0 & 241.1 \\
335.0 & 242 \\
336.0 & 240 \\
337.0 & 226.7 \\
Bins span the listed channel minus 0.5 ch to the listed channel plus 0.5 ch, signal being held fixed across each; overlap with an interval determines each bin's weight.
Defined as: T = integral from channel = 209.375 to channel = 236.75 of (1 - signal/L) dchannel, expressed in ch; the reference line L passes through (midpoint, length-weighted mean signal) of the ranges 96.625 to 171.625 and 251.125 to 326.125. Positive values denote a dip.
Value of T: 4.12 ch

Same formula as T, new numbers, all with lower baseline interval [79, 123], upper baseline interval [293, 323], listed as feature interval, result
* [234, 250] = 4.0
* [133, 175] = 5.2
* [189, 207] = 2.6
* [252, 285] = 6.5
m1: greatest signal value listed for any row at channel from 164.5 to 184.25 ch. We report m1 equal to 282.8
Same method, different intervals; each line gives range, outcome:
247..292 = 245.9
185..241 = 304.3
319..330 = 274.4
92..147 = 501.8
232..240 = 226.1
